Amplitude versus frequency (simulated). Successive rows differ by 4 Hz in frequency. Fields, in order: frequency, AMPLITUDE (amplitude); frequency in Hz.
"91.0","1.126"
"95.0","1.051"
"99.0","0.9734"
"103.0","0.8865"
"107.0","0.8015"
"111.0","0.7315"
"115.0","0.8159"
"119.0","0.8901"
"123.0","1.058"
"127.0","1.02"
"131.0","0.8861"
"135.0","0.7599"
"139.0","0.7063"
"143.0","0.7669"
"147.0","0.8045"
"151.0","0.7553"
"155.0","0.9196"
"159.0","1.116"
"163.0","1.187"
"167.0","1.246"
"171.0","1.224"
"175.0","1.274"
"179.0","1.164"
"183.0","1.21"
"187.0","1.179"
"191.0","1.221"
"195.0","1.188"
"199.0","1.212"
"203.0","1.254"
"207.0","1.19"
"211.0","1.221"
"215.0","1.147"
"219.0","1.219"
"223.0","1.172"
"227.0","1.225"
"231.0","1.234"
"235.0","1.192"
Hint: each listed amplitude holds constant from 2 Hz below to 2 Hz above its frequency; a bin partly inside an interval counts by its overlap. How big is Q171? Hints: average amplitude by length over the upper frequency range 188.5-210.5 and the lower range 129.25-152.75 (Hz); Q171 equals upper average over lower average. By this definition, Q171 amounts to 1.56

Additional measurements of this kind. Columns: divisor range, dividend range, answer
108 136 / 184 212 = 1.37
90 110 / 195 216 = 1.27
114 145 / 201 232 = 1.40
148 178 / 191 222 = 1.10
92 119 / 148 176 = 1.22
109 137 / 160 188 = 1.37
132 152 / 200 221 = 1.58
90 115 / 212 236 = 1.32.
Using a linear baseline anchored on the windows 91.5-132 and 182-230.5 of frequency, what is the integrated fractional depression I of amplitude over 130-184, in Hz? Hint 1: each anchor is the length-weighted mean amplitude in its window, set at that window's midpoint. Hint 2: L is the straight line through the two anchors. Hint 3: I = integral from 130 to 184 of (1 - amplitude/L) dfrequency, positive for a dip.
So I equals 3.2 Hz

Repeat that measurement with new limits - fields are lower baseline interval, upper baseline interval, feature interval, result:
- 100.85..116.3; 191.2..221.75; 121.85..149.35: 1.93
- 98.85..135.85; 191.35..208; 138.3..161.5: 3.56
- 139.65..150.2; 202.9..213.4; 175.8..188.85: -2.04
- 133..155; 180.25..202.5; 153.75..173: -3.98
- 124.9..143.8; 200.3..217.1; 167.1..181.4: -2.68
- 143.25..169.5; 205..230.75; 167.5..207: -4.31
